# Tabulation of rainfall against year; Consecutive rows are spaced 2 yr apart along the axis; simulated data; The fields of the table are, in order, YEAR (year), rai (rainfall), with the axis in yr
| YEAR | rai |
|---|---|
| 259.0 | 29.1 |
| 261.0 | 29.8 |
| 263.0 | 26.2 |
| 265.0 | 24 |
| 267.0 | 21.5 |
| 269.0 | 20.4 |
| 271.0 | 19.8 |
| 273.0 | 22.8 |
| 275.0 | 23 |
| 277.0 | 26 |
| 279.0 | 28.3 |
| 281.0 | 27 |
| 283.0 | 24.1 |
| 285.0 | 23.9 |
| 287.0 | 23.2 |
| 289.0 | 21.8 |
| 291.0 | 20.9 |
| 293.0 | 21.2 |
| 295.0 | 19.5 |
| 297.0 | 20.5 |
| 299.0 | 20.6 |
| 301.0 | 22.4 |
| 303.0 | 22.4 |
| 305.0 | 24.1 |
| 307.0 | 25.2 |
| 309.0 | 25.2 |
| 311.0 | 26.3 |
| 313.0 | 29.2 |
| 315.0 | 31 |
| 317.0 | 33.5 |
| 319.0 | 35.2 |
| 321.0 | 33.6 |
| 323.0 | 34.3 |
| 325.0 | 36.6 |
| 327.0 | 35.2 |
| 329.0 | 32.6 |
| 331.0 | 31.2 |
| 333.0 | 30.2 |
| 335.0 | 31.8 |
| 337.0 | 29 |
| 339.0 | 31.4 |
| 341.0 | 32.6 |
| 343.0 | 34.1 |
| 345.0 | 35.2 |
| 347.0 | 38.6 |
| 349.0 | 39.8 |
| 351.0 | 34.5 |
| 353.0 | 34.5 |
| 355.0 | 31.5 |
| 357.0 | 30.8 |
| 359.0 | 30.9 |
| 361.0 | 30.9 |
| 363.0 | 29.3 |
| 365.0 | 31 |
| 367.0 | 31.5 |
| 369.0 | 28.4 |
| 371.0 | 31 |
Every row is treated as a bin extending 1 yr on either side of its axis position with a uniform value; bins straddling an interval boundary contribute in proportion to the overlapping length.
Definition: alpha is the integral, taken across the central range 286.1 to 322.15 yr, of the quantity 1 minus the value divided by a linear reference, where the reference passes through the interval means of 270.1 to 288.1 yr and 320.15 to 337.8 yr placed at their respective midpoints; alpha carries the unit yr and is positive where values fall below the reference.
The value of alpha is 4.2 yr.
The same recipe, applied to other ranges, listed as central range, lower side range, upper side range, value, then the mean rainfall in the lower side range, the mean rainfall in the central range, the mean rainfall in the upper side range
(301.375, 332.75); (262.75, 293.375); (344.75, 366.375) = -1.95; 23.4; 30.2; 33.3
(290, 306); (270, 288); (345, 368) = 3.01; 24.2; 21.4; 33.1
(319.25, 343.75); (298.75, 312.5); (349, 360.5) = -3.48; 24.1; 32.8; 33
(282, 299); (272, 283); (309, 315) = 2.87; 25.3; 21.8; 27.9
